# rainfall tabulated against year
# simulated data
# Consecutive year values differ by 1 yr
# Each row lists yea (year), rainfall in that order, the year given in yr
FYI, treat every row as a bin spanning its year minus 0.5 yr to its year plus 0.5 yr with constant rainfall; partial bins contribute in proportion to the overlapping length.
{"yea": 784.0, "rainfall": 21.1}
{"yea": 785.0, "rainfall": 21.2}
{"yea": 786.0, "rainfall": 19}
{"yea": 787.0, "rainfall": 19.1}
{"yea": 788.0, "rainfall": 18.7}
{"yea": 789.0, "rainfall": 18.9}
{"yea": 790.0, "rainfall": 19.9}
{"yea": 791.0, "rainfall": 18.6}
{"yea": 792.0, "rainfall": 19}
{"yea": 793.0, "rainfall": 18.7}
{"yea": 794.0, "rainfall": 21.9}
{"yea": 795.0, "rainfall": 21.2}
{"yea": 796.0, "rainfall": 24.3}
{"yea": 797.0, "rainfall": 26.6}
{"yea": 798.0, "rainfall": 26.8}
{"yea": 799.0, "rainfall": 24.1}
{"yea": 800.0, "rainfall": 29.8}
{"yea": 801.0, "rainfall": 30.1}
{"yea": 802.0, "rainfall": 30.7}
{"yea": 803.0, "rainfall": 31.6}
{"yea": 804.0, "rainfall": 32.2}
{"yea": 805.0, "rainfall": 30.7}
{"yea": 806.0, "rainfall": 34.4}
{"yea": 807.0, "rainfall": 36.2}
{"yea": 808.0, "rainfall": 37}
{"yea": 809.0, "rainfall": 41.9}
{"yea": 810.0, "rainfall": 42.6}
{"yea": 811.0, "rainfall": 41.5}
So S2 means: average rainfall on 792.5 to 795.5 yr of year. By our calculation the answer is 20.6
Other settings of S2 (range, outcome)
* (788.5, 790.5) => 19.4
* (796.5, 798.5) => 26.7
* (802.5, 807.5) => 33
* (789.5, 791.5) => 19.2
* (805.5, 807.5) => 35.3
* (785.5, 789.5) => 18.9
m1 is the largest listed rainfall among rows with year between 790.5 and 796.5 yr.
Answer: 24.3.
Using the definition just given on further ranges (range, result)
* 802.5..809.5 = 41.9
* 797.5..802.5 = 30.7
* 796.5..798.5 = 26.8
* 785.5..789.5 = 19.1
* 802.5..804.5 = 32.2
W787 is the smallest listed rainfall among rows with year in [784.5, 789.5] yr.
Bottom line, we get 18.7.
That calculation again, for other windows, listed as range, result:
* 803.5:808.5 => 30.7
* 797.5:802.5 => 24.1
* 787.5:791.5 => 18.6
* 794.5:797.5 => 21.2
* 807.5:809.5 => 37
